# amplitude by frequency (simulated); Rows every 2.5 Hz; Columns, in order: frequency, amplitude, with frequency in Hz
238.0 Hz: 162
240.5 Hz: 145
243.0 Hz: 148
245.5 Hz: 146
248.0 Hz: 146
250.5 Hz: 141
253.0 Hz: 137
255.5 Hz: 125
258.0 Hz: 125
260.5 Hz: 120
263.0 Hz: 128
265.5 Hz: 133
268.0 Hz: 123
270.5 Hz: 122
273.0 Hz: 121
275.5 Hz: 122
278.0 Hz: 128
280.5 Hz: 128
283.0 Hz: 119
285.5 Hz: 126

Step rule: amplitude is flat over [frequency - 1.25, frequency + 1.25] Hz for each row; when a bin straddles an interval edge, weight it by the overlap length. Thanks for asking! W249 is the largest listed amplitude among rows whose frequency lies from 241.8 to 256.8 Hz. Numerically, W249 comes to 148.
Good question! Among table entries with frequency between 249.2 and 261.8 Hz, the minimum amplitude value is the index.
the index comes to 120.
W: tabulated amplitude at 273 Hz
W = 121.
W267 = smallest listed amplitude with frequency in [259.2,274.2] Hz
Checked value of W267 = 120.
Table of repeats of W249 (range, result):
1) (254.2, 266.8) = 133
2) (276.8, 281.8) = 128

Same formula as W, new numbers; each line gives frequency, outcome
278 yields 128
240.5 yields 145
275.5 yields 122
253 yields 137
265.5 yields 133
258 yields 125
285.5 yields 126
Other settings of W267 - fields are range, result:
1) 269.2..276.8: 121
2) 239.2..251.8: 141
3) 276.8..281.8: 128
